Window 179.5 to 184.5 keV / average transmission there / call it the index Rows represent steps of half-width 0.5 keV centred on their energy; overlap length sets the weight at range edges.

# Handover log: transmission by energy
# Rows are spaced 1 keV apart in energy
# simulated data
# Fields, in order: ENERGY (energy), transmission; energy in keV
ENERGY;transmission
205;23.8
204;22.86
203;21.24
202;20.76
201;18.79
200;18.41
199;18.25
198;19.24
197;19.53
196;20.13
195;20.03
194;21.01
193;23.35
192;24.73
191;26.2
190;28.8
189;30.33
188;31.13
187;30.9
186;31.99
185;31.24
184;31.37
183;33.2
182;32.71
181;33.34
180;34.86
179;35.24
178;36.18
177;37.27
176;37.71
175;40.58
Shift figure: 33.1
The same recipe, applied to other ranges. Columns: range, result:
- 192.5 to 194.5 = 22.2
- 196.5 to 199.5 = 19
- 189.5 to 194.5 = 24.8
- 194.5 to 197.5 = 19.9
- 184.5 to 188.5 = 31.3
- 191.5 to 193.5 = 24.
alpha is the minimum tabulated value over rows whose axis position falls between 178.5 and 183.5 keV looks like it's 32.71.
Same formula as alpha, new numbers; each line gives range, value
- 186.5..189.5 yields 30.33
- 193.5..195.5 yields 20.03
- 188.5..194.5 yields 21.01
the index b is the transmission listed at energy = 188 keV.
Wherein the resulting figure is 31.13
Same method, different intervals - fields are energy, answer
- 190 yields 28.8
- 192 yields 24.73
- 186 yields 31.99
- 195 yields 20.03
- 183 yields 33.2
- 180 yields 34.86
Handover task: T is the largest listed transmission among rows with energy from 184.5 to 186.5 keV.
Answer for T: 31.99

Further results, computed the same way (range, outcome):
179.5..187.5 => 34.86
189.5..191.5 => 28.8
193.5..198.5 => 21.01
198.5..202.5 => 20.76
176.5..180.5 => 37.27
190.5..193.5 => 26.2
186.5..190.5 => 31.13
